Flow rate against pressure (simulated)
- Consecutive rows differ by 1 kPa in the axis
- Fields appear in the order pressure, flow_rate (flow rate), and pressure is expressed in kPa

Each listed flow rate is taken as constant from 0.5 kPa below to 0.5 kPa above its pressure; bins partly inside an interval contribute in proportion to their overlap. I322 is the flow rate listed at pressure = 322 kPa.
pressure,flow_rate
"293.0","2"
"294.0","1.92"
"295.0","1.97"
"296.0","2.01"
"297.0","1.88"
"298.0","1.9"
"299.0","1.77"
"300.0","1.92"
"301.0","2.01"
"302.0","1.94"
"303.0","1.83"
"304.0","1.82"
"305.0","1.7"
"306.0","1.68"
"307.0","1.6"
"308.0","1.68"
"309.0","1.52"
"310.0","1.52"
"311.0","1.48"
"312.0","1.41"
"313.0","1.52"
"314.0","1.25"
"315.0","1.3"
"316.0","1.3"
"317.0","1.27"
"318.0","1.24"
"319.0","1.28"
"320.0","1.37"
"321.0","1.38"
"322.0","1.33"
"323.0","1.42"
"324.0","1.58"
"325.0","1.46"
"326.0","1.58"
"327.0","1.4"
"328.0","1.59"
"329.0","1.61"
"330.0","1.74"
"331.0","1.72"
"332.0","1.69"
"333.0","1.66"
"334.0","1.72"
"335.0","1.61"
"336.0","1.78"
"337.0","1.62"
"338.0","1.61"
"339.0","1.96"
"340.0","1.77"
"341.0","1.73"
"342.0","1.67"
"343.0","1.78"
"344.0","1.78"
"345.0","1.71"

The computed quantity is 1.33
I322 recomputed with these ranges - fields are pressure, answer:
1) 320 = 1.37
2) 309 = 1.52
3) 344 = 1.78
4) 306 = 1.68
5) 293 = 2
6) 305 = 1.7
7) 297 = 1.88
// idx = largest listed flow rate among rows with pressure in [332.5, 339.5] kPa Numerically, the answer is 1.96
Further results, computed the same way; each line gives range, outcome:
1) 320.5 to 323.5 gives 1.42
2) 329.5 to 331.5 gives 1.74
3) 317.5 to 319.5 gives 1.28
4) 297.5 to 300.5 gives 1.92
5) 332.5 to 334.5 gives 1.72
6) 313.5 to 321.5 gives 1.38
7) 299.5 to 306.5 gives 2.01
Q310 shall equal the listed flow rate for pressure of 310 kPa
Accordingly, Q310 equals 1.52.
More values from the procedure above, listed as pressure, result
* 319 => 1.28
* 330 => 1.74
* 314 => 1.25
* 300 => 1.92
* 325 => 1.46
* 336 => 1.78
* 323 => 1.42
